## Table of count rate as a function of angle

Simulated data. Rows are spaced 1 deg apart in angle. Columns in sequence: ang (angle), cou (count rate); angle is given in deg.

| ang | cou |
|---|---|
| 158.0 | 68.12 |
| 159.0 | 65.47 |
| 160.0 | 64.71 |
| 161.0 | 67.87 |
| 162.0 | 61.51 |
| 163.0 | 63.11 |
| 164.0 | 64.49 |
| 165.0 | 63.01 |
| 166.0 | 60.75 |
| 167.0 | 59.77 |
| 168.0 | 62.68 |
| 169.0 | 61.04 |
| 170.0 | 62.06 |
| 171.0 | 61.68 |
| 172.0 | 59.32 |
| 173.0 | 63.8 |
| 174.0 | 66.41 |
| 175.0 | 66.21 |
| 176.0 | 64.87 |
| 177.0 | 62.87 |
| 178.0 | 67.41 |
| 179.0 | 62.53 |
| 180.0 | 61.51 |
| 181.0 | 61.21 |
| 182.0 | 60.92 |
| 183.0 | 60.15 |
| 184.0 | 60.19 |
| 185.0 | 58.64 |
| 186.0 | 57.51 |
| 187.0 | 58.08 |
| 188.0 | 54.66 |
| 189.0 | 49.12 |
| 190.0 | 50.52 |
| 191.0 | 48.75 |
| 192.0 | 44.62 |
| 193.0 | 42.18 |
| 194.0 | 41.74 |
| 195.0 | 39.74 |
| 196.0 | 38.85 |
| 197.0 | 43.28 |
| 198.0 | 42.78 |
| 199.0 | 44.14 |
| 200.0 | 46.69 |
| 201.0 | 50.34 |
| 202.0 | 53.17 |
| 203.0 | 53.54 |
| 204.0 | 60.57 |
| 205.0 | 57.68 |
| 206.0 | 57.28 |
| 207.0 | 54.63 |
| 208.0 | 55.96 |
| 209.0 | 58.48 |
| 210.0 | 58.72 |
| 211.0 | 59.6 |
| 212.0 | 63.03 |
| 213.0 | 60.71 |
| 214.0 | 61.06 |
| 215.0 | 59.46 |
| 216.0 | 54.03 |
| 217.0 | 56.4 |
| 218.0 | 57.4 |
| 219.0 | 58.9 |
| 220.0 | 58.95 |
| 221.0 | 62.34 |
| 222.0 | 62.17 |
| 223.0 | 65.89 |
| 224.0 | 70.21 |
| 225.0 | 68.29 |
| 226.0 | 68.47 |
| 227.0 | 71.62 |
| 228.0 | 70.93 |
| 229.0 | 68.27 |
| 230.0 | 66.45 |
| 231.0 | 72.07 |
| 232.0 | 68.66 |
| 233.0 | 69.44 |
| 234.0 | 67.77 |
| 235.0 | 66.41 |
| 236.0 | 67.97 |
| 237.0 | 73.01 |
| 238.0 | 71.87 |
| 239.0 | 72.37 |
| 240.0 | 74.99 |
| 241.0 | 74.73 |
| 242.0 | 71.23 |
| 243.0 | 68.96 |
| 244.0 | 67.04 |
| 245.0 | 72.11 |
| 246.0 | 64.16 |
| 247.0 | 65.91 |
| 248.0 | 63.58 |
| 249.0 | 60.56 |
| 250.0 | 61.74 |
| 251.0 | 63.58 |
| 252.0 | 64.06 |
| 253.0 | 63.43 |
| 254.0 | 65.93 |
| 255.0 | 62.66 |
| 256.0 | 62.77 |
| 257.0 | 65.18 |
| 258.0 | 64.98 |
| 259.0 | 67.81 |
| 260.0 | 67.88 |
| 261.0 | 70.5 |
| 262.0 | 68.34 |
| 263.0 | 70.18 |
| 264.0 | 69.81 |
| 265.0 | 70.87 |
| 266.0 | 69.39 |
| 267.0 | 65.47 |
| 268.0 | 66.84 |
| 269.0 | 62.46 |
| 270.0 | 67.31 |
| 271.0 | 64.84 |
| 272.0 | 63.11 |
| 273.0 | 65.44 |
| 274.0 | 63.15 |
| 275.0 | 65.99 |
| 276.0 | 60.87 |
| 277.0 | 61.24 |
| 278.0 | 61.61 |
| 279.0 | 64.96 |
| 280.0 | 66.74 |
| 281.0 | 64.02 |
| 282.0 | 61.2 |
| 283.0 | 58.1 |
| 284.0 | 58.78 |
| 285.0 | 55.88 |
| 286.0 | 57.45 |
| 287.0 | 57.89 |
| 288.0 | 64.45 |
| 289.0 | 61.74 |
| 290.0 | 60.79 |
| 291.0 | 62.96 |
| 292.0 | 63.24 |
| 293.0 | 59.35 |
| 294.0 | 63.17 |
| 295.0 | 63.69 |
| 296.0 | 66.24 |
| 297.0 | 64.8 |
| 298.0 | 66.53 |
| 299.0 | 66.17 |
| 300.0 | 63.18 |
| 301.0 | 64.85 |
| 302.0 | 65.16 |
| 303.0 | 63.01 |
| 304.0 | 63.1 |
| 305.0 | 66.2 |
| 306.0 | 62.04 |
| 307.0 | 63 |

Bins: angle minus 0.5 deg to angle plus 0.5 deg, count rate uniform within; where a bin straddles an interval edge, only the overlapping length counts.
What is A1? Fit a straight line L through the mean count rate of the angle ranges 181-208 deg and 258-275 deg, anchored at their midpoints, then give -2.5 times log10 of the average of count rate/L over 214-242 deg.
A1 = -0.14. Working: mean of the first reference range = 51.4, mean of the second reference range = 67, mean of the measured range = 66.6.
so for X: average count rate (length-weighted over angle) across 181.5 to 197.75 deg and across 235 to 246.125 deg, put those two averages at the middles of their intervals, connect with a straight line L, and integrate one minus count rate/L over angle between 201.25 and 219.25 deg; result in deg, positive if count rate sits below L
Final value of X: 0.29 deg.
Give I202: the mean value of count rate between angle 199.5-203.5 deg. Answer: 50.9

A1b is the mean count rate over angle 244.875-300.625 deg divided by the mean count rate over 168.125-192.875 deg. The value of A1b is 1.08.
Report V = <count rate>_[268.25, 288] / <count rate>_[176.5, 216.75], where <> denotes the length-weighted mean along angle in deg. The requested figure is 1.14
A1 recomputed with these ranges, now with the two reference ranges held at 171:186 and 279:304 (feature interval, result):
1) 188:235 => 0.09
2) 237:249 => -0.12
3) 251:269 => -0.07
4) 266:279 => -0.03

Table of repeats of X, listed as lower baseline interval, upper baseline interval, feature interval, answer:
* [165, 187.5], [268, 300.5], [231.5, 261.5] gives -2.4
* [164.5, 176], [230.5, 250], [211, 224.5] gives 1.2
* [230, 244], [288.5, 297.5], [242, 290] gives 1.5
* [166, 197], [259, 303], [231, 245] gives -2.2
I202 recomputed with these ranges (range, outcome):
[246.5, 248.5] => 64.7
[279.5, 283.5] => 62.5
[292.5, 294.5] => 61.3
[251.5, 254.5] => 64.5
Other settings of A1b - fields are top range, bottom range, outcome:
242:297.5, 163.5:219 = 1.14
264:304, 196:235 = 1.06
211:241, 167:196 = 1.15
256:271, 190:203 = 1.49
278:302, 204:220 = 1.07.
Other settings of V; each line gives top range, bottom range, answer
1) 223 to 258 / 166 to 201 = 1.22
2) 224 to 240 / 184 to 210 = 1.37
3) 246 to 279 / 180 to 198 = 1.27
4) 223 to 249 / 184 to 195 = 1.37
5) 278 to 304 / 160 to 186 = 1.00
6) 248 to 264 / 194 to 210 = 1.30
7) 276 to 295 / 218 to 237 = 0.92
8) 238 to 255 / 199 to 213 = 1.20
